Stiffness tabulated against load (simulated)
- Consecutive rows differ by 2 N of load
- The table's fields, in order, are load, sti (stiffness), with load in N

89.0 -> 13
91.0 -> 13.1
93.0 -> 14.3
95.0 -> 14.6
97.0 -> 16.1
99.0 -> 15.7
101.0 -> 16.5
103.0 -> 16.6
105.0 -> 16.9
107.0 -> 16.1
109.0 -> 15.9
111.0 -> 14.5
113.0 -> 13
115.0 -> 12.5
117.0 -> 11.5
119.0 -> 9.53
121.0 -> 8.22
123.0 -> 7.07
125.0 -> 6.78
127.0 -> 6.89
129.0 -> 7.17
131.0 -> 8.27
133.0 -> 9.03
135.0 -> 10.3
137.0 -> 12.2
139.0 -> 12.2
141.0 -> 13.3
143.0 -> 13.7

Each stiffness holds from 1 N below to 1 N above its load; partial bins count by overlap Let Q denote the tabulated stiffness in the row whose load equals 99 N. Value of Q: 15.7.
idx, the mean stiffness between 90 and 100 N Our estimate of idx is 14.8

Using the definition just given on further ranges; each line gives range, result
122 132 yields 7.24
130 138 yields 9.95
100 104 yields 16.6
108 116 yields 14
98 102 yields 16.1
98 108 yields 16.4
